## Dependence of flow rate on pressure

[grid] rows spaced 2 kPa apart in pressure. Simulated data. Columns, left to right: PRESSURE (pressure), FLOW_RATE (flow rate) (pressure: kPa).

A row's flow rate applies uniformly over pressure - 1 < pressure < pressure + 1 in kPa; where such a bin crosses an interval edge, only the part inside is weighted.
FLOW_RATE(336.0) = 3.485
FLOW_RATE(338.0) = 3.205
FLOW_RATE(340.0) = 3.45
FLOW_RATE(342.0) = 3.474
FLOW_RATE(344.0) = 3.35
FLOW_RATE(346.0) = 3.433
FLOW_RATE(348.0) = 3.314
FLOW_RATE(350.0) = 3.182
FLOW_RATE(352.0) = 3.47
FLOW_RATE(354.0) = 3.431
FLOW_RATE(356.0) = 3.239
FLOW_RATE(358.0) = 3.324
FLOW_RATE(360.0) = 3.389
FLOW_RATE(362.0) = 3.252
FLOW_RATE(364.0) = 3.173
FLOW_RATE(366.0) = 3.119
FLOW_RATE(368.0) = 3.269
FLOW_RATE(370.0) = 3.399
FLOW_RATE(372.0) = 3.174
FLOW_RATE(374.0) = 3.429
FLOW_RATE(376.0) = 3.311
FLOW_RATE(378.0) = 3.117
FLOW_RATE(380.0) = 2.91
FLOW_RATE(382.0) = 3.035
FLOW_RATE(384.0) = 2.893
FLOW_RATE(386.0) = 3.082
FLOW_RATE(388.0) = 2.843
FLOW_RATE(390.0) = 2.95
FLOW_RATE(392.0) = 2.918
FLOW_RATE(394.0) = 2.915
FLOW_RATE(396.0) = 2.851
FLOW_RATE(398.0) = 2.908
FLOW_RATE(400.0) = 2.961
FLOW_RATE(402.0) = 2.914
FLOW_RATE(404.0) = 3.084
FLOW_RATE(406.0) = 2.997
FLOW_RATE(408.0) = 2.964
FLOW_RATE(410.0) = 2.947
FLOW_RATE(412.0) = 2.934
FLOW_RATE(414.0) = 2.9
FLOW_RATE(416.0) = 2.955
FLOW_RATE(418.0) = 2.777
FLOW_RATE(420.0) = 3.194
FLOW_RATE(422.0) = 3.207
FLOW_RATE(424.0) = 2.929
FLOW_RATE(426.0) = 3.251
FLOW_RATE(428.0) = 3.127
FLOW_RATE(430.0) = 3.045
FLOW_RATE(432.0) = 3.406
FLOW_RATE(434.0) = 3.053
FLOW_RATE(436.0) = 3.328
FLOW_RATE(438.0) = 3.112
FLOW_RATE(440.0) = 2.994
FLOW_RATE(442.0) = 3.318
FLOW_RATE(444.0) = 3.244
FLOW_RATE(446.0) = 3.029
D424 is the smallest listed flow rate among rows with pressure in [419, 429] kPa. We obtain 2.929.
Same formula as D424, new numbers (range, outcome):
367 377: 3.174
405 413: 2.934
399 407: 2.914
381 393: 2.843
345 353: 3.182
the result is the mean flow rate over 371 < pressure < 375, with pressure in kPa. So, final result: 3.3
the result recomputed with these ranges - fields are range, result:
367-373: 3.28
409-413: 2.94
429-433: 3.23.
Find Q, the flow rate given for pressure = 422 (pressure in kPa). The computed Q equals 3.207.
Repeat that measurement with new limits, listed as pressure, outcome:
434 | 3.053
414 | 2.9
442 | 3.318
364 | 3.173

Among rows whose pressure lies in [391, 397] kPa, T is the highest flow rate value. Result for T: 2.918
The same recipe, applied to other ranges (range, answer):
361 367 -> 3.252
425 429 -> 3.251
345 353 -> 3.47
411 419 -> 2.955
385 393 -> 3.082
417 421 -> 3.194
